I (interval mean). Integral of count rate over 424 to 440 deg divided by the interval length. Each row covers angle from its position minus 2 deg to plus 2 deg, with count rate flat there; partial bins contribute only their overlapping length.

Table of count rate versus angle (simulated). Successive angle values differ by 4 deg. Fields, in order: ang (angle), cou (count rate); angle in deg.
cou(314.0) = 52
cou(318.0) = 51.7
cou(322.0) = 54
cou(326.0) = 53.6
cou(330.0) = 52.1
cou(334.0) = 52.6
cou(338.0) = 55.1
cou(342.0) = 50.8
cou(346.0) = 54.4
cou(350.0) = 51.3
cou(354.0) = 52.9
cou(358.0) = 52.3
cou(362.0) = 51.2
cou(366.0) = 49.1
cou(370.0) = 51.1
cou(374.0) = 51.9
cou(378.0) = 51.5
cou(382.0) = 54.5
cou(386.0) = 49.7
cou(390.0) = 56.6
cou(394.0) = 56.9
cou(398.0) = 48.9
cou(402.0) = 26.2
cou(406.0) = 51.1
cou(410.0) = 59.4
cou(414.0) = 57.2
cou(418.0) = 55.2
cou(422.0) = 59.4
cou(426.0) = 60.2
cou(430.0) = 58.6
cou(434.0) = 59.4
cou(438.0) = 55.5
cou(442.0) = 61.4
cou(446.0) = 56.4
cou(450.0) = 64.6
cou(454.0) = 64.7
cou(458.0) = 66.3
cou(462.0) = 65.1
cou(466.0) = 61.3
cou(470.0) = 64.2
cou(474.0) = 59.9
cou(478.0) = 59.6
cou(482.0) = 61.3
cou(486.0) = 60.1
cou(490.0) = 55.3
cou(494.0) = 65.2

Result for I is 58.4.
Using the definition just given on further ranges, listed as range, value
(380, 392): 53.6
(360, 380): 51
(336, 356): 52.9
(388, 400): 54.1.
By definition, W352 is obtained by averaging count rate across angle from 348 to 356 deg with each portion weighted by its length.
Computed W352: 52.1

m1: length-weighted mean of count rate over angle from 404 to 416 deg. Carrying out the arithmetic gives 55.9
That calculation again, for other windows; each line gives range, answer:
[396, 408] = 42.1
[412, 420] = 56.2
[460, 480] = 62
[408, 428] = 58.3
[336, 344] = 53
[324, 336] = 52.8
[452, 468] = 64.3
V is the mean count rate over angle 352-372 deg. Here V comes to 51.3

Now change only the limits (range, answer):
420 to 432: 59.4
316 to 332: 52.9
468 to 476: 62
